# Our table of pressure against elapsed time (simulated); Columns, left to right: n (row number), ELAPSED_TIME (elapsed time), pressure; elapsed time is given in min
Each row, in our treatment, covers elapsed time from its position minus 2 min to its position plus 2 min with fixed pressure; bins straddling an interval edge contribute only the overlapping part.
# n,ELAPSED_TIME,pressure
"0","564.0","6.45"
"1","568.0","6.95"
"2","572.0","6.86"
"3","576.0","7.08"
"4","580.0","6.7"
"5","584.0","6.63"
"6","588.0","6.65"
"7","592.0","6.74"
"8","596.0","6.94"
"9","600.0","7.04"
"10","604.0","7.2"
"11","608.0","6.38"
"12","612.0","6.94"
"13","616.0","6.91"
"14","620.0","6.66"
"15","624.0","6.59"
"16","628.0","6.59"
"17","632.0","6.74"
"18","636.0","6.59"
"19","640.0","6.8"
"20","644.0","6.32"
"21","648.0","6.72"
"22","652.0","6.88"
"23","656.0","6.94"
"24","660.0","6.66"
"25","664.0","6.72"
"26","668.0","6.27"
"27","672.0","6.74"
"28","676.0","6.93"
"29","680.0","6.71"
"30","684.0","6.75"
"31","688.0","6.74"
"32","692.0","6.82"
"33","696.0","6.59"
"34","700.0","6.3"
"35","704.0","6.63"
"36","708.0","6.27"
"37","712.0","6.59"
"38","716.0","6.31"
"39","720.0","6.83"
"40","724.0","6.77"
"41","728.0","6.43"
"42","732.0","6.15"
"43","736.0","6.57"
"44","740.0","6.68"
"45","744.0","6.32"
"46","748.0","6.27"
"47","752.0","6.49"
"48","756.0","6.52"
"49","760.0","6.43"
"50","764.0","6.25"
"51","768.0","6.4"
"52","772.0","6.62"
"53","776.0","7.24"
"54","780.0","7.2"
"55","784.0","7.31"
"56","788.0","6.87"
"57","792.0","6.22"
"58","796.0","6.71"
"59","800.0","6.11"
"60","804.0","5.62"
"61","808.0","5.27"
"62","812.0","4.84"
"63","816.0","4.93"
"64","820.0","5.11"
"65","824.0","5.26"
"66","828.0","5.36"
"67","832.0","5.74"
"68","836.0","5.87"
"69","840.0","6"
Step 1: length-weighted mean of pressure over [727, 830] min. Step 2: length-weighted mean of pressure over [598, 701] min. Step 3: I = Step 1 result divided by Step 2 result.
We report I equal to 0.9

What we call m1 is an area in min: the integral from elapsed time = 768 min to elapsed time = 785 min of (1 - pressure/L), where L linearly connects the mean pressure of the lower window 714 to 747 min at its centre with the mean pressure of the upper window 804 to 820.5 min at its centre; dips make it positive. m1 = -3.8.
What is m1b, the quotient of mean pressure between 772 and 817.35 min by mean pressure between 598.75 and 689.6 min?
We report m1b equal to 0.93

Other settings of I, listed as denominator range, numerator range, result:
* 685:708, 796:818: 0.83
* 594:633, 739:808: 0.96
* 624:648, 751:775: 0.98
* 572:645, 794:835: 0.81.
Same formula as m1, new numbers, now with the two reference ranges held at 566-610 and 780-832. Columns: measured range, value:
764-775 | -0.9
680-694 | -0.8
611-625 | -0.2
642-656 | -0.3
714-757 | -2.2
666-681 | -0.5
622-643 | 0.0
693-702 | -0.2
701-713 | -0.3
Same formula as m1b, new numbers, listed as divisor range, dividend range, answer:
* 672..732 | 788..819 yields 0.87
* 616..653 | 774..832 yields 0.90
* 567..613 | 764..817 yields 0.92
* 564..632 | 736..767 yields 0.95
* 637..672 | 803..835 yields 0.79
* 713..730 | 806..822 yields 0.76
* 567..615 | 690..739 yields 0.95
